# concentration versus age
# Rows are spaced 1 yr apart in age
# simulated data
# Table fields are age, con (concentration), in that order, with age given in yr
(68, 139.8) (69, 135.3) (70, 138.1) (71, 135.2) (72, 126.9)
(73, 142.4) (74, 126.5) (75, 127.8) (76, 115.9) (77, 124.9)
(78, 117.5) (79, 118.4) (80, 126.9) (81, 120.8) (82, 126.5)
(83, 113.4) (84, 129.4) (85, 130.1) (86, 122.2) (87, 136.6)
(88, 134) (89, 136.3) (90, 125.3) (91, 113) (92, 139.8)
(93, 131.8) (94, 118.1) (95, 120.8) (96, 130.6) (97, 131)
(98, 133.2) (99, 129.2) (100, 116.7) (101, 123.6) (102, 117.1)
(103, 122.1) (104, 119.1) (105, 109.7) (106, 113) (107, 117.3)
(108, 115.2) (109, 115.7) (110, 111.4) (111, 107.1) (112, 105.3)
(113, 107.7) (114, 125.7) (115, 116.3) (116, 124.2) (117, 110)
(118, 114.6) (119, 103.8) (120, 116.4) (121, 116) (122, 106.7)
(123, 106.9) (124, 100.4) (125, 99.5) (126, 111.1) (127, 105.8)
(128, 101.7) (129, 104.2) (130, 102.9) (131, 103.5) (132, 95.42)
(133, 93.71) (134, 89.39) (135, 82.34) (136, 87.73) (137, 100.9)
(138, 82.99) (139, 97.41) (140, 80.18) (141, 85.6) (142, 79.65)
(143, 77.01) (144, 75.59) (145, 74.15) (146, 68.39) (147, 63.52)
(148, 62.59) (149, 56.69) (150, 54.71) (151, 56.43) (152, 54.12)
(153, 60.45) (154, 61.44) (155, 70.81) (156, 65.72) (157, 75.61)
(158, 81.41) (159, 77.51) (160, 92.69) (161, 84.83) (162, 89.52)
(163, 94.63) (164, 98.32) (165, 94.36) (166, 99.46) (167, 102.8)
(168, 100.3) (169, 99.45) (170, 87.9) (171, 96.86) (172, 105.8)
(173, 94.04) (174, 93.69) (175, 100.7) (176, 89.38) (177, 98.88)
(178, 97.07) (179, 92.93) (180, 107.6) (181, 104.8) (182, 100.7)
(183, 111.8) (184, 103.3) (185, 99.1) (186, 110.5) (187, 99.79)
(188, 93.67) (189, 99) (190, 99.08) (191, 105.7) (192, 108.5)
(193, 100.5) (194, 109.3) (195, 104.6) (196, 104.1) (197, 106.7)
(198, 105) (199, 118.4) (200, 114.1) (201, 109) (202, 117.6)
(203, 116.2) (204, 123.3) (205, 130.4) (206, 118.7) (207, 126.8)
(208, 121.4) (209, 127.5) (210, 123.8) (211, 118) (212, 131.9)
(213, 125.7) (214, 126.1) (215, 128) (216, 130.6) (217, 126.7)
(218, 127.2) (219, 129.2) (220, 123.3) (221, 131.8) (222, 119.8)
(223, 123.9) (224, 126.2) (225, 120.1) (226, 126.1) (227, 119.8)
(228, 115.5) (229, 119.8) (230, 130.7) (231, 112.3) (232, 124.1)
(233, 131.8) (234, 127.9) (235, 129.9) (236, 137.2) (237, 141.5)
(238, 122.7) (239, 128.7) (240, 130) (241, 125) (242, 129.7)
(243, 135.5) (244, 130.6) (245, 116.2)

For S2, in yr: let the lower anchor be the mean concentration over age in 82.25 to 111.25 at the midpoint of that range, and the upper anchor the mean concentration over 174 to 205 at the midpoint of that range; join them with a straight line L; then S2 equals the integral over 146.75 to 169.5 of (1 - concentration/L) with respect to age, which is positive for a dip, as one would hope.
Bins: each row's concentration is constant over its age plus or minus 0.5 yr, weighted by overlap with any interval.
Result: 6.7 yr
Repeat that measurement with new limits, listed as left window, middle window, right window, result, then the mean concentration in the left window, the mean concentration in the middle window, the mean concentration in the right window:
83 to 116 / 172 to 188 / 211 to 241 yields 3.1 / 122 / 100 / 126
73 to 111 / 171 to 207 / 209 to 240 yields 5.6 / 123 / 106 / 126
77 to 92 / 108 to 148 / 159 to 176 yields 4.2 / 126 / 98.5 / 95.2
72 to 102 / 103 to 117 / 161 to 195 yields 0.6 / 126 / 115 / 99.5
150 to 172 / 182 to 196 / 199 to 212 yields 0.4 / 82.9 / 103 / 121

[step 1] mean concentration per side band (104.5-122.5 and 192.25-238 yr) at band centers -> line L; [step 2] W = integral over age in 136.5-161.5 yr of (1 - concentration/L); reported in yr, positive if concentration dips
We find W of 9.15 yr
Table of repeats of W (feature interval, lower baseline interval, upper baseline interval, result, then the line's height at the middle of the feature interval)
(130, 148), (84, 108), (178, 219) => 5.3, 120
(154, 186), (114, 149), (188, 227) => 4.0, 107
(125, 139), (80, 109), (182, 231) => 2.8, 122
